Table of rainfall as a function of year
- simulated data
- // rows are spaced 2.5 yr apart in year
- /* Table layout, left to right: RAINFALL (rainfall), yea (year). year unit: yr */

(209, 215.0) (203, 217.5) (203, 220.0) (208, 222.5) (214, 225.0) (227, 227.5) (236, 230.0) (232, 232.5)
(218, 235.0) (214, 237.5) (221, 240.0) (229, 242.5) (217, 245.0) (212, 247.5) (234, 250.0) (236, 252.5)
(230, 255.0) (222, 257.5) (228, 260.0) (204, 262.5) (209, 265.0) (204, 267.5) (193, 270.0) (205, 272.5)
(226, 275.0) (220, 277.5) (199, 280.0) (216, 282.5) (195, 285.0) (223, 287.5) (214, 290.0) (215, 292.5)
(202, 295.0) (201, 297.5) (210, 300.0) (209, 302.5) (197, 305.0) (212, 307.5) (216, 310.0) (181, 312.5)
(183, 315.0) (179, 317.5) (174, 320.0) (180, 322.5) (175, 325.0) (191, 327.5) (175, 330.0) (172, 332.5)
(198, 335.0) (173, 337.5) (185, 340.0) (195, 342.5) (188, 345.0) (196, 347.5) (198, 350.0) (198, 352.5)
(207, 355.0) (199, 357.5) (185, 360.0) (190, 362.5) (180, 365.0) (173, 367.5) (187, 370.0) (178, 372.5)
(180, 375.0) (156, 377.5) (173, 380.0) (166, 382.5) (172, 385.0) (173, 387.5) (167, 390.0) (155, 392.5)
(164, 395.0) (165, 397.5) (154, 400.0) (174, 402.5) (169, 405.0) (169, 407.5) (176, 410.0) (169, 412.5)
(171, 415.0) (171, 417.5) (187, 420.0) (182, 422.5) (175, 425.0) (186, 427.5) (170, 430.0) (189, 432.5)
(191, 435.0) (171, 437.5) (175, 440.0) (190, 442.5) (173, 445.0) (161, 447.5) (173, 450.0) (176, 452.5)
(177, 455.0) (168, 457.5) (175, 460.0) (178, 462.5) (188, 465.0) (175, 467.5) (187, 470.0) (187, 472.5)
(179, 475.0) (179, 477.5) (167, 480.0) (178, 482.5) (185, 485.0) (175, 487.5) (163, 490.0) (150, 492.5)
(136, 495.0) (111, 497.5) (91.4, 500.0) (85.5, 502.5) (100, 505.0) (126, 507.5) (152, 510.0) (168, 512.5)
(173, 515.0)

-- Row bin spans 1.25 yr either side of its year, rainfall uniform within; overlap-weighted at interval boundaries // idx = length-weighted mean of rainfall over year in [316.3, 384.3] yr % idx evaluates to 183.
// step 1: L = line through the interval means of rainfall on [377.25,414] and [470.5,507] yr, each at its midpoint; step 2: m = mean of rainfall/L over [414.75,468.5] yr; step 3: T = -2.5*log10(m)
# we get -0.12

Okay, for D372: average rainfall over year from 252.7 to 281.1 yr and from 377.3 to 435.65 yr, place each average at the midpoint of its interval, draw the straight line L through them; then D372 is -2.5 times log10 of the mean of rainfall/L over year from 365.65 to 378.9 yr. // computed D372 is 0.044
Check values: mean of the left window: 214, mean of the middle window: 175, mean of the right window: 172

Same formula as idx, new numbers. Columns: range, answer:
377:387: 168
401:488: 177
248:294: 215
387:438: 173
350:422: 176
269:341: 197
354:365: 193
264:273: 202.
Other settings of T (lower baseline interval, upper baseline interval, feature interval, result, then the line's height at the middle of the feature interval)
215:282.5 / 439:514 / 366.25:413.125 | 0.08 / 182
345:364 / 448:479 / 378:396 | 0.14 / 190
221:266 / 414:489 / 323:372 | 0.07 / 200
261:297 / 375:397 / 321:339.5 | 0.05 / 189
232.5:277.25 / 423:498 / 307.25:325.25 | 0.10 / 205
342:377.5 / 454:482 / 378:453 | 0.06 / 183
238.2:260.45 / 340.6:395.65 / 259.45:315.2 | 0.02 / 211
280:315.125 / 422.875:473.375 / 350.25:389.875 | 0.07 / 193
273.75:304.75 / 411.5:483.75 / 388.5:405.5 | 0.15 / 188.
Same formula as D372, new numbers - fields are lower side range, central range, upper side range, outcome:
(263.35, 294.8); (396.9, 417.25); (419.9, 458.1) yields 0.09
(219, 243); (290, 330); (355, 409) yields 0.01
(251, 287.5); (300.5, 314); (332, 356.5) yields 0.00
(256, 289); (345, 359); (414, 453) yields -0.02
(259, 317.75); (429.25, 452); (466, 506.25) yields -0.07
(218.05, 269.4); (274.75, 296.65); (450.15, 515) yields -0.01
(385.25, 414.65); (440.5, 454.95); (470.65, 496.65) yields -0.04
